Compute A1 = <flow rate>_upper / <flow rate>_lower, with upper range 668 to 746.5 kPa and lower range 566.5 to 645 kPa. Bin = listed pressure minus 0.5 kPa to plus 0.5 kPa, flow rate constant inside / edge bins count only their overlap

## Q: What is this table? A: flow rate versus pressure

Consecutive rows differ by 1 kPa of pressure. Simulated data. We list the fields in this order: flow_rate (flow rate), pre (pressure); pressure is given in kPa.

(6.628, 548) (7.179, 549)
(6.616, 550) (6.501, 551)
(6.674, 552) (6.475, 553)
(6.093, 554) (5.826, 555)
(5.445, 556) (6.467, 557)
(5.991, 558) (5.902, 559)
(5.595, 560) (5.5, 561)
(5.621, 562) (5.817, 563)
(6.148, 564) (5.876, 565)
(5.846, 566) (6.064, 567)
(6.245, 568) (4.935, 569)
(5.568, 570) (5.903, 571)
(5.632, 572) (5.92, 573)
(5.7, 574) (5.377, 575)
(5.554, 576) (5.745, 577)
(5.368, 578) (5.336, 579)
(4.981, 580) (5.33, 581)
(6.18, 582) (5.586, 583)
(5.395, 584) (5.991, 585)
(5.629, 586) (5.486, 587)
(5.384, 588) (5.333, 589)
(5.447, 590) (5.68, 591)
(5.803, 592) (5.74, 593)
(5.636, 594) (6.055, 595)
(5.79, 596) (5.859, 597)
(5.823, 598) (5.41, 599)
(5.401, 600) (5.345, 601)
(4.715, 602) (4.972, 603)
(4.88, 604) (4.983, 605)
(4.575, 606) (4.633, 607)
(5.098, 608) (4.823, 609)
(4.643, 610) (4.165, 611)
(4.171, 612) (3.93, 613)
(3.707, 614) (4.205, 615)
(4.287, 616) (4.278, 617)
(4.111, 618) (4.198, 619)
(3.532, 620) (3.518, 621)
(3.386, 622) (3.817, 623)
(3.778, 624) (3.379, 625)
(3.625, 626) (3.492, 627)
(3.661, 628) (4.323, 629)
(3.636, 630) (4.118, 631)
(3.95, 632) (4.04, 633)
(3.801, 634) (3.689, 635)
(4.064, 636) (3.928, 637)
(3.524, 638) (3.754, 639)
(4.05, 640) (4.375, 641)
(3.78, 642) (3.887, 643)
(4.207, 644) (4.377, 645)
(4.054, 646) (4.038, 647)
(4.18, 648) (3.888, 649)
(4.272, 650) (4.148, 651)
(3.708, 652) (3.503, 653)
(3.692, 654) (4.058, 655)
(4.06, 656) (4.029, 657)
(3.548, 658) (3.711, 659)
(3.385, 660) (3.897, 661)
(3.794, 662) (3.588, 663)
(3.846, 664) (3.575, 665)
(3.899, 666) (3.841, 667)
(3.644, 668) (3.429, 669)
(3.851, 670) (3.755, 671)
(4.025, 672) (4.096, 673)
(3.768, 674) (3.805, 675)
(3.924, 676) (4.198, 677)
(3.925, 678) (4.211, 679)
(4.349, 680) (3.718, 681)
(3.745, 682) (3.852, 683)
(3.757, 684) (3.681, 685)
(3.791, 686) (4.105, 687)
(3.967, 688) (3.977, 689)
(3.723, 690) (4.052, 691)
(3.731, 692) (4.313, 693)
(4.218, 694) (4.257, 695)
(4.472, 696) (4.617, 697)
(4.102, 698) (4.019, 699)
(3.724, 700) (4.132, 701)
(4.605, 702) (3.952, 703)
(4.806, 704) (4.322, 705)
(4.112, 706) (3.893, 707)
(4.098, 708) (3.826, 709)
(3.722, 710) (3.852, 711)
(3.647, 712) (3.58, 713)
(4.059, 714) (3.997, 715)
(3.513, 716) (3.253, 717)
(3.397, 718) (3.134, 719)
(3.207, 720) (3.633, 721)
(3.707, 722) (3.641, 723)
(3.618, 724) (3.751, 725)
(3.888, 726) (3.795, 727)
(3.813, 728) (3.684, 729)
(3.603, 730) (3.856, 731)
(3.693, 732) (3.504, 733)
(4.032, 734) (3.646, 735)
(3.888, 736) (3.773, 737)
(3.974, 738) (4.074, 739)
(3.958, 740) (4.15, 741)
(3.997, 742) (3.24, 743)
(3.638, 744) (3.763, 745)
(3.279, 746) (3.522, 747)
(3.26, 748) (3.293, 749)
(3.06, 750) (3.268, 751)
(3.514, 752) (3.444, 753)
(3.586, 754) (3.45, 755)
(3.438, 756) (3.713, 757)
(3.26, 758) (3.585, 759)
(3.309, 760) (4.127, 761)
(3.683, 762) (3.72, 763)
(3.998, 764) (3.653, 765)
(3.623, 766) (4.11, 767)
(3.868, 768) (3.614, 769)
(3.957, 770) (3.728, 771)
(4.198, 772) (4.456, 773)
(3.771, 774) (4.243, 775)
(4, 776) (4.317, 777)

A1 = 0.81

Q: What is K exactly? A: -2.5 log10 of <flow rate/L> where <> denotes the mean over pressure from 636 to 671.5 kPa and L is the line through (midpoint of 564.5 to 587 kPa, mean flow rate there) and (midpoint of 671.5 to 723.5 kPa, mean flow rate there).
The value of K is 0.175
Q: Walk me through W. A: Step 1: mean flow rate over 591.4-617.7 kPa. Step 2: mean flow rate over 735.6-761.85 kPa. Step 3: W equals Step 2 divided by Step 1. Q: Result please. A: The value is 0.73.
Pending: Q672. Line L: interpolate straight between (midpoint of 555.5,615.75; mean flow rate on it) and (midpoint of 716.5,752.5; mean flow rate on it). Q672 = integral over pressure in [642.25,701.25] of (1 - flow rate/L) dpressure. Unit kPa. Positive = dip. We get 5.80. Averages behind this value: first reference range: 5.4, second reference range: 3.63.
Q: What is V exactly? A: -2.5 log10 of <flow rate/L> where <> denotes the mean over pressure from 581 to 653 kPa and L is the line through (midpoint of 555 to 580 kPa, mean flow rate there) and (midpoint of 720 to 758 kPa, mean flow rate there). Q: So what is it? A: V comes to 0.139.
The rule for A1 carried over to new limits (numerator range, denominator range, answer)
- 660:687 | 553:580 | 0.67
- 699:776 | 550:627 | 0.72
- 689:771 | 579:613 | 0.72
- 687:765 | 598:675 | 0.93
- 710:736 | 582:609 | 0.68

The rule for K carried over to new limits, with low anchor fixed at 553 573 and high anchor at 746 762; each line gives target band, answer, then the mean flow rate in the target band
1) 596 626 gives 0.17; 4.48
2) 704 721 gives 0.06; 3.75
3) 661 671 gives 0.22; 3.73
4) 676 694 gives 0.09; 3.95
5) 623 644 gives 0.27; 3.85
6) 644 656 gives 0.19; 4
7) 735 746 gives -0.05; 3.81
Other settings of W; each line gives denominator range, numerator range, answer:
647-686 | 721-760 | 0.94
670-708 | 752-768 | 0.90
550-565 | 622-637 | 0.63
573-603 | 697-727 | 0.69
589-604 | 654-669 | 0.68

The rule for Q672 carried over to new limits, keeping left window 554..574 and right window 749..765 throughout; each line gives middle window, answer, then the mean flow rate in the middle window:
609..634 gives 5.87 kPa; 3.93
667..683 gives 2.16 kPa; 3.89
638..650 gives 2.04 kPa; 4.04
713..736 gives 1.52 kPa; 3.66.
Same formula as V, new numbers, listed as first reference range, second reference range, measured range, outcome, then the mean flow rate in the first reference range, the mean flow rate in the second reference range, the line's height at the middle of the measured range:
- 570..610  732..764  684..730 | 0.06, 5.44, 3.62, 4.1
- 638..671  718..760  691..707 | -0.13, 3.87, 3.61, 3.73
